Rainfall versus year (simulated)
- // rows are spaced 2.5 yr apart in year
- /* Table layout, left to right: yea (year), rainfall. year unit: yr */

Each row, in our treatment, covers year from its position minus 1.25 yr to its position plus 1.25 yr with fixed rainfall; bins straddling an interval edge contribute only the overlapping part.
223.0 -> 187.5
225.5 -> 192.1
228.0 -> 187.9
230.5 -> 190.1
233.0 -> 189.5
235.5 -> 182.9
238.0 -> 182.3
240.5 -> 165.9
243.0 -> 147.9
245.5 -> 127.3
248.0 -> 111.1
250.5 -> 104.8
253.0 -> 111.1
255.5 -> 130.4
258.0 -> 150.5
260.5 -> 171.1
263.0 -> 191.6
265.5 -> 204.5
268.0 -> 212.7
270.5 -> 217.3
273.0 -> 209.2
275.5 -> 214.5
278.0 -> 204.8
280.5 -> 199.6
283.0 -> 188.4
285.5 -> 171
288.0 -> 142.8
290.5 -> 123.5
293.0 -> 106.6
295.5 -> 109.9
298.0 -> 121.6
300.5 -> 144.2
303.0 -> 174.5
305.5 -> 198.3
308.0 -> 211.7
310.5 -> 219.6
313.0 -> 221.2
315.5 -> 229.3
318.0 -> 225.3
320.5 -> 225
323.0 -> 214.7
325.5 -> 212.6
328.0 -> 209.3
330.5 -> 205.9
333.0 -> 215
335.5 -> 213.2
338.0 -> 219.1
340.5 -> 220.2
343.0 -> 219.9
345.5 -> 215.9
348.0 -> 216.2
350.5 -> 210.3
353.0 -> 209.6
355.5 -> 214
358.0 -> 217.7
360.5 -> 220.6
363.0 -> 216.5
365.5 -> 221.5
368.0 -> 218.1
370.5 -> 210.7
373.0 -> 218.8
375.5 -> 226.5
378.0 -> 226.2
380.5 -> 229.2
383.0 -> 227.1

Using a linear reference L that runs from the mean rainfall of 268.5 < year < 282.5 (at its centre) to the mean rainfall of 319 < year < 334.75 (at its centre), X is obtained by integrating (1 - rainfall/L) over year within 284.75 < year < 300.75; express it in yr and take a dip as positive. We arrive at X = 6.1 yr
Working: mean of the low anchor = 208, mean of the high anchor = 214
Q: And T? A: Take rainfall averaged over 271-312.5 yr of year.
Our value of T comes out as 173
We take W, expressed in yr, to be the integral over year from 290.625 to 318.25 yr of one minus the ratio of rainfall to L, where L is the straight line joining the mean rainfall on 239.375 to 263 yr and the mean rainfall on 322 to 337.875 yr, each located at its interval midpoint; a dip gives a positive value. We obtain 2.3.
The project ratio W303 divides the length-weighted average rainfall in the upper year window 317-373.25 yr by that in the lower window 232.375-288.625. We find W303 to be 1.26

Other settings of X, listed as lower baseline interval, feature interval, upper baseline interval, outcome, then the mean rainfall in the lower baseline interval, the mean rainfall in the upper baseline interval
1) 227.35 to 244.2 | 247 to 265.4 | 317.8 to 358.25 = 4.2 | 178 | 215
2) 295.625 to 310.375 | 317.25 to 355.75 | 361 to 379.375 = -4.2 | 169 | 220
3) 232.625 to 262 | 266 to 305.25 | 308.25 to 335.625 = 2.2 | 147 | 217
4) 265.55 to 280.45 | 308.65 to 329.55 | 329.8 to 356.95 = -0.6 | 210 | 215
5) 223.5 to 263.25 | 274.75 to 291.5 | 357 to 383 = 0.0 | 158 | 221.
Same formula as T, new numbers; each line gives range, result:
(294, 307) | 150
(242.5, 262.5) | 133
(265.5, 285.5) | 204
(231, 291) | 170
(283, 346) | 190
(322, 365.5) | 215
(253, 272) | 178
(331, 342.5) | 216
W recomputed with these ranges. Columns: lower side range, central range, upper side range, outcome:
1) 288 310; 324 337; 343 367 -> -1.66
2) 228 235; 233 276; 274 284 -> 6.38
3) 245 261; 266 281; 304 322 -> -4.92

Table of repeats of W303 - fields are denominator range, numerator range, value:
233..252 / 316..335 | 1.45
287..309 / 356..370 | 1.48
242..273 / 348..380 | 1.37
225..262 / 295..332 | 1.26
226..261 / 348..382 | 1.42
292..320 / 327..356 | 1.19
